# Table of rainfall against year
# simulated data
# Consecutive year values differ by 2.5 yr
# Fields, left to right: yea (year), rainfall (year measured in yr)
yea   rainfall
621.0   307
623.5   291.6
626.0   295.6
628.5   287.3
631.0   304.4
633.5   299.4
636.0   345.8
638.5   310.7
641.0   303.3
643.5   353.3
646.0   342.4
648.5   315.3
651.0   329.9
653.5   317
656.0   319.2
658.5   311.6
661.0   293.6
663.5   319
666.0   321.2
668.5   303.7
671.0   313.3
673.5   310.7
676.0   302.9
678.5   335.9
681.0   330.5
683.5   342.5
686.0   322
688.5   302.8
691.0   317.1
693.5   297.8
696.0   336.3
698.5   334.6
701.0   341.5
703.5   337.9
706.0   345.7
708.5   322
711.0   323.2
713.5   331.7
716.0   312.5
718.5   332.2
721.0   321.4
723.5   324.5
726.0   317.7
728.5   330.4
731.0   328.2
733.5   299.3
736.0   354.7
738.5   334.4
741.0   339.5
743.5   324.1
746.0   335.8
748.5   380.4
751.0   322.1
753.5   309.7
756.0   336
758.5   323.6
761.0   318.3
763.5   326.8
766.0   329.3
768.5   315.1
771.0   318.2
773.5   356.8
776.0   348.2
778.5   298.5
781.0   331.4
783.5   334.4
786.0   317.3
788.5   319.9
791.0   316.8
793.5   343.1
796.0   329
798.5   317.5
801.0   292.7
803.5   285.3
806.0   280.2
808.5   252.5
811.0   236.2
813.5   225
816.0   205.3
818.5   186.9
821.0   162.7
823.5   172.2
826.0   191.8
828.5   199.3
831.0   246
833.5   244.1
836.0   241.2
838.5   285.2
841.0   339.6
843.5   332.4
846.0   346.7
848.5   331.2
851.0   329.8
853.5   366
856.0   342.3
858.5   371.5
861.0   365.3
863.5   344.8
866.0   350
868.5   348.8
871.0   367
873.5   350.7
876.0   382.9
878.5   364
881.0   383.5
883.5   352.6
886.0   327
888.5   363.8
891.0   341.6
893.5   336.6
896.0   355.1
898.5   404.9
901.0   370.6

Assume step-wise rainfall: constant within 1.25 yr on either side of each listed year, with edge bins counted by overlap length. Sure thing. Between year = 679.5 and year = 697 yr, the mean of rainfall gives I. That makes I 321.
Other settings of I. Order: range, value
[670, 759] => 327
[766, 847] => 281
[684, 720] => 326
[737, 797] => 330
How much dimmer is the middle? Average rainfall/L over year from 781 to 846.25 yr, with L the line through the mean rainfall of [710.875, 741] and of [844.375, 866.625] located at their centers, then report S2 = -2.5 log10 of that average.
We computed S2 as 0.26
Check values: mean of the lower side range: 327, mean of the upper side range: 349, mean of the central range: 269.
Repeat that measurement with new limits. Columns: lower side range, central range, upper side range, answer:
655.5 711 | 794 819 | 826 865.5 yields 0.17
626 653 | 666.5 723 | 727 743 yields 0.01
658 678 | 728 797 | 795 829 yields -0.24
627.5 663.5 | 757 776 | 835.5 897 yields 0.01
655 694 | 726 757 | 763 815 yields -0.07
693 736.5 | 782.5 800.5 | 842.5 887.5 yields 0.05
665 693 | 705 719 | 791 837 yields -0.09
